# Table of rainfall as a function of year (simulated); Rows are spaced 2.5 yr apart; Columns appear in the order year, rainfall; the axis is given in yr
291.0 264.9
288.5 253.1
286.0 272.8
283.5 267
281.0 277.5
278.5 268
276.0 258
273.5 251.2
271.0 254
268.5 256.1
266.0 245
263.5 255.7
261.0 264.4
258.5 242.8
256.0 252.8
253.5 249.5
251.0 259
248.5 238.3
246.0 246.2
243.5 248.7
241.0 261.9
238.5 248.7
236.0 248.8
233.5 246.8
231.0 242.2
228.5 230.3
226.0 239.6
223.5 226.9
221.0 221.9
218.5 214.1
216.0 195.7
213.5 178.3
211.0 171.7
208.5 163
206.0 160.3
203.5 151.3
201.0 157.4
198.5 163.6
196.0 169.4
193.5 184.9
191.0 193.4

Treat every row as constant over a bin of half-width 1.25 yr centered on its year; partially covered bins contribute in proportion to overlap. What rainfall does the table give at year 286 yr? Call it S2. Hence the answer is 272.8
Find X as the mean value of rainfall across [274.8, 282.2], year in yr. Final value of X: 268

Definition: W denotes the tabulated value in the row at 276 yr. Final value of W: 258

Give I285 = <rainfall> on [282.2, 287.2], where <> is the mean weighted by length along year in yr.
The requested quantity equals 270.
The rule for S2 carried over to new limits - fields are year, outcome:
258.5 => 242.8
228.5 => 230.3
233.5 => 246.8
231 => 242.2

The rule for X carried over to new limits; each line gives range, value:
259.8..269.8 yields 255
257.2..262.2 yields 253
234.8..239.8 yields 249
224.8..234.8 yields 240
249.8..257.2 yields 254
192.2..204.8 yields 165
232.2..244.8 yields 251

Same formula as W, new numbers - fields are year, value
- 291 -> 264.9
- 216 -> 195.7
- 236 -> 248.8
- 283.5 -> 267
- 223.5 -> 226.9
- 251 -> 259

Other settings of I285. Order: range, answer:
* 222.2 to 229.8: 232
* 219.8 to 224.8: 225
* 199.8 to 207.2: 156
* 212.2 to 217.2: 187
